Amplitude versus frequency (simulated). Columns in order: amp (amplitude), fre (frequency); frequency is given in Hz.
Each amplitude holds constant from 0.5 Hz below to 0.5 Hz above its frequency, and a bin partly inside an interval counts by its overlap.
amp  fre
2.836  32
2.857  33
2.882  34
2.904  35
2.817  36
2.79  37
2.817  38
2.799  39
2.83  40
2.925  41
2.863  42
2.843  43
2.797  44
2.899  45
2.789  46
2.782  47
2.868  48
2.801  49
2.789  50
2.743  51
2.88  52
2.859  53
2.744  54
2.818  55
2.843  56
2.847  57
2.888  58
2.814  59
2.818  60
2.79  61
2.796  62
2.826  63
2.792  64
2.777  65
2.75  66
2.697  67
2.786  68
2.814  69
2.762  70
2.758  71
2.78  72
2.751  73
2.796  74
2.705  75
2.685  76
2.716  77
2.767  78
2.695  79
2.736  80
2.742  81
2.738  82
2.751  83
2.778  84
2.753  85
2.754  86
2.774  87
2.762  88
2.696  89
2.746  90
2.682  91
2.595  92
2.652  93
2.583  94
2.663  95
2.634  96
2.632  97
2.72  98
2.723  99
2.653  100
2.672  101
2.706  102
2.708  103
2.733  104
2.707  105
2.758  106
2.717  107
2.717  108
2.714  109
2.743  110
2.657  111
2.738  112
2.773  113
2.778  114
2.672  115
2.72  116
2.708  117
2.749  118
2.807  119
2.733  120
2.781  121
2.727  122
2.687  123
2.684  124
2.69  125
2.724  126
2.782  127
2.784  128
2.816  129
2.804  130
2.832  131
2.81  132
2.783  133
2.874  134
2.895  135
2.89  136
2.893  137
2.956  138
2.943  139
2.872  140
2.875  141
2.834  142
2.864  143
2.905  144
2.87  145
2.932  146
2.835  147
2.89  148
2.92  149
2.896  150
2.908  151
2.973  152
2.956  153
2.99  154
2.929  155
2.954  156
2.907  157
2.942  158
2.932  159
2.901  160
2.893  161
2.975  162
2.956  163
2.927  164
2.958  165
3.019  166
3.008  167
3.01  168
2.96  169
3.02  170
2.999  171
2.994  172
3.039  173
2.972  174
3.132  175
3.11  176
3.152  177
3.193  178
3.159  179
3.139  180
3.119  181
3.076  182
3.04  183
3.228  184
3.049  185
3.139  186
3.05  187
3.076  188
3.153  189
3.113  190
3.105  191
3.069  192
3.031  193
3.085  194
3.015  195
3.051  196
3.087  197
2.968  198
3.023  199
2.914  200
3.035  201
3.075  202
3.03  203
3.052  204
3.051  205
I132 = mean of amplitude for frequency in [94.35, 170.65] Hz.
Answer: 2.82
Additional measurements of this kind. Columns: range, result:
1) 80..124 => 2.71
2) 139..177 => 2.95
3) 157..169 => 2.95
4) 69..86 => 2.75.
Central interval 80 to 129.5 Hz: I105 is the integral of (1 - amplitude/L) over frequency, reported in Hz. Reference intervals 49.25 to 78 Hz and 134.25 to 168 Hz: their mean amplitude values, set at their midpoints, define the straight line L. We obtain 2.28 Hz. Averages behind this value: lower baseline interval 2.79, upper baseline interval 2.92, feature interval 2.72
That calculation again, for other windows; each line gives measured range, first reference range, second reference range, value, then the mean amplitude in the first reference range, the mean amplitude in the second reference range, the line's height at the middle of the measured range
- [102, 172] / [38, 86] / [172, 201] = 2.85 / 2.79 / 3.08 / 2.96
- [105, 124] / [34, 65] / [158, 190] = 1.35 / 2.83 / 3.04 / 2.94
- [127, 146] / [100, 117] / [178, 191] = 0.02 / 2.72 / 3.11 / 2.86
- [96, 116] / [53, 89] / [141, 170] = 0.90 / 2.77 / 2.93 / 2.84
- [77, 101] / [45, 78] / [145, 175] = 1.11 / 2.79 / 2.95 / 2.84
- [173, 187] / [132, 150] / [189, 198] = -0.42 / 2.88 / 3.07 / 3.02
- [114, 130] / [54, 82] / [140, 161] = 0.68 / 2.77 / 2.91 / 2.86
